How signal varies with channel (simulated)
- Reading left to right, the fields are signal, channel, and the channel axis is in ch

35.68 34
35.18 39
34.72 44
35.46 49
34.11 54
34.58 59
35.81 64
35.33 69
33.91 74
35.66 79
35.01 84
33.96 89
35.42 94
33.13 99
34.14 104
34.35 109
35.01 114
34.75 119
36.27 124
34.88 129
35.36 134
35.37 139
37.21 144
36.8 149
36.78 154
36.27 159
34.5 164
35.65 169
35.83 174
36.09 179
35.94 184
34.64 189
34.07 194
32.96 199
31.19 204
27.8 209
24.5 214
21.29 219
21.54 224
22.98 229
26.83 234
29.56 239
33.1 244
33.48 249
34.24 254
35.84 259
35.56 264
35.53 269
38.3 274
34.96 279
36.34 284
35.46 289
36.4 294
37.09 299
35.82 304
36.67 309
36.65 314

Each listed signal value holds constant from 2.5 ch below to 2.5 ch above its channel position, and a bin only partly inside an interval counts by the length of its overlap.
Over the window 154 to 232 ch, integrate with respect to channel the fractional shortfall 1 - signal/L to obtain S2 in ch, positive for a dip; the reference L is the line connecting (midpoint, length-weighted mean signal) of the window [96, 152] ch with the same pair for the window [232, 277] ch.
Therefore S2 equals 7.4 ch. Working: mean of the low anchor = 35.2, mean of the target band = 31.2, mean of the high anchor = 33.7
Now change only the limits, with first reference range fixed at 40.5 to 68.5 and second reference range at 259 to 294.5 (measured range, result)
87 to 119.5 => 0.8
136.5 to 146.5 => -0.3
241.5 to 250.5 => 0.7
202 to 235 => 9.9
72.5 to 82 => 0.1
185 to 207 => 1.5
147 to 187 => -0.5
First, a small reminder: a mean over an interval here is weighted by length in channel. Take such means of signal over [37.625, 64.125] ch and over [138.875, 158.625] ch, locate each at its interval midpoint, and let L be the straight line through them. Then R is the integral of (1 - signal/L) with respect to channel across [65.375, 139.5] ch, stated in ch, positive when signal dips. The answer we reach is 2.0 ch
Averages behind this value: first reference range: 34.9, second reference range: 36.7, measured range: 34.8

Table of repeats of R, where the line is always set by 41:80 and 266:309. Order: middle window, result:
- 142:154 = -0.51 ch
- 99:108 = 0.33 ch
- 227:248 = 4.29 ch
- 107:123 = 0.17 ch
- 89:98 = 0.12 ch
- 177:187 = -0.09 ch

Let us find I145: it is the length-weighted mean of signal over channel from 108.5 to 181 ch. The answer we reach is 35.7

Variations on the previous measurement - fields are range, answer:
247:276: 35.5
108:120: 34.7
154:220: 32.8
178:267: 30.6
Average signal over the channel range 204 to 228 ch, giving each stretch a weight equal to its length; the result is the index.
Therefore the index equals 24.5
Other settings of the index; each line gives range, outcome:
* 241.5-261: 34.1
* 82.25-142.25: 34.8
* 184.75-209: 32.9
